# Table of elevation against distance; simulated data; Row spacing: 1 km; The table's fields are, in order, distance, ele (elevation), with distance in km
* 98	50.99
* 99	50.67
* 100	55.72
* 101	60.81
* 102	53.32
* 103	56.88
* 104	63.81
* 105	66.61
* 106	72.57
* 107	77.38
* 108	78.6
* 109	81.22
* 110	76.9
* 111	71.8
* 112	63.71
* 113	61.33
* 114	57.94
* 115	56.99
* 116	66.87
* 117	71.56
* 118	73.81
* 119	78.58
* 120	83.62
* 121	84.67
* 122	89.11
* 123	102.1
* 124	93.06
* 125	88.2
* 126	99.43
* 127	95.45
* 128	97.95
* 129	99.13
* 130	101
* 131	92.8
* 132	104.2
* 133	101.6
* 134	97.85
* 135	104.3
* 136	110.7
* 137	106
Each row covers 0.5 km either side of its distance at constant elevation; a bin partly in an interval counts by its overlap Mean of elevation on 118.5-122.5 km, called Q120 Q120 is 84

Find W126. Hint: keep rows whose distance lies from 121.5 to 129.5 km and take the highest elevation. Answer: 102.1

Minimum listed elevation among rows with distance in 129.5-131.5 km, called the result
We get 92.8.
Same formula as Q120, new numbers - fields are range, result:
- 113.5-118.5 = 65.4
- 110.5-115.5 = 62.4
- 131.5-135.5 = 102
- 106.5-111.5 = 77.2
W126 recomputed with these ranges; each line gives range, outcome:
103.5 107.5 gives 77.38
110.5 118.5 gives 73.81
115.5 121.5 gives 84.67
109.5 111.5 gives 76.9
